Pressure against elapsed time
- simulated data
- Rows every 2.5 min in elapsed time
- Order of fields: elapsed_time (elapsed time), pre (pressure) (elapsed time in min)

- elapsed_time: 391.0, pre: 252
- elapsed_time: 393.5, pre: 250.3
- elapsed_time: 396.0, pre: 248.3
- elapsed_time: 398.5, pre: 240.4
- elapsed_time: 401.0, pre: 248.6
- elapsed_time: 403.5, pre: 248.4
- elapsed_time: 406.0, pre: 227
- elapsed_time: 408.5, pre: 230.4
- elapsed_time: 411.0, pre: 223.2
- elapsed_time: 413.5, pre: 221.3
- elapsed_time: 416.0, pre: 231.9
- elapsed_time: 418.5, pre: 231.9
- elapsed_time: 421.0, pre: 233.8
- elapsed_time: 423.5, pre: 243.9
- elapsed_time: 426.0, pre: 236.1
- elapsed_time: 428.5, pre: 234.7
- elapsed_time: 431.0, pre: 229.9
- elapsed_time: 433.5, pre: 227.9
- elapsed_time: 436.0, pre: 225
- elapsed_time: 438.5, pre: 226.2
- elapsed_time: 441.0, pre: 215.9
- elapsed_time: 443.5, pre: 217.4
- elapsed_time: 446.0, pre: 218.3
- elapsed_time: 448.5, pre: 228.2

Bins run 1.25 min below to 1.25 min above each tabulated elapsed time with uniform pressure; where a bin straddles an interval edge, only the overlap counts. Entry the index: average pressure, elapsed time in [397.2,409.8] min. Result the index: 239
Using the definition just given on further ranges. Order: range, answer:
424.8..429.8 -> 235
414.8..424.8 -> 235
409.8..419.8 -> 227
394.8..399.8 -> 244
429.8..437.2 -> 228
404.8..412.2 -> 227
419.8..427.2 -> 238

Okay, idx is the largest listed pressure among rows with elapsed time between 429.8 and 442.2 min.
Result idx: 229.9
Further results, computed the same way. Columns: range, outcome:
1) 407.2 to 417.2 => 231.9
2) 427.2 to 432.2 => 234.7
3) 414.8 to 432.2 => 243.9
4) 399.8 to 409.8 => 248.6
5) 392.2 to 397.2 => 250.3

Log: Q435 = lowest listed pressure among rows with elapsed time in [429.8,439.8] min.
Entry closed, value 225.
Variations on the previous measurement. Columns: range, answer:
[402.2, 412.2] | 223.2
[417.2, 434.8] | 227.9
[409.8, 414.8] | 221.3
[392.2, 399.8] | 240.4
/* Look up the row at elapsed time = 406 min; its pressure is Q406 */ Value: 227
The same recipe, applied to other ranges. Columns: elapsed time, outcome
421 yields 233.8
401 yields 248.6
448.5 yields 228.2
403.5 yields 248.4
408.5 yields 230.4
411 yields 223.2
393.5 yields 250.3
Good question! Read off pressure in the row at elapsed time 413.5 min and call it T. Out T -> 221.3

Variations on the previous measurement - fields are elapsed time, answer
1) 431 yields 229.9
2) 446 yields 218.3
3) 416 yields 231.9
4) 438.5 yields 226.2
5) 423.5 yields 243.9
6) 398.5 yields 240.4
